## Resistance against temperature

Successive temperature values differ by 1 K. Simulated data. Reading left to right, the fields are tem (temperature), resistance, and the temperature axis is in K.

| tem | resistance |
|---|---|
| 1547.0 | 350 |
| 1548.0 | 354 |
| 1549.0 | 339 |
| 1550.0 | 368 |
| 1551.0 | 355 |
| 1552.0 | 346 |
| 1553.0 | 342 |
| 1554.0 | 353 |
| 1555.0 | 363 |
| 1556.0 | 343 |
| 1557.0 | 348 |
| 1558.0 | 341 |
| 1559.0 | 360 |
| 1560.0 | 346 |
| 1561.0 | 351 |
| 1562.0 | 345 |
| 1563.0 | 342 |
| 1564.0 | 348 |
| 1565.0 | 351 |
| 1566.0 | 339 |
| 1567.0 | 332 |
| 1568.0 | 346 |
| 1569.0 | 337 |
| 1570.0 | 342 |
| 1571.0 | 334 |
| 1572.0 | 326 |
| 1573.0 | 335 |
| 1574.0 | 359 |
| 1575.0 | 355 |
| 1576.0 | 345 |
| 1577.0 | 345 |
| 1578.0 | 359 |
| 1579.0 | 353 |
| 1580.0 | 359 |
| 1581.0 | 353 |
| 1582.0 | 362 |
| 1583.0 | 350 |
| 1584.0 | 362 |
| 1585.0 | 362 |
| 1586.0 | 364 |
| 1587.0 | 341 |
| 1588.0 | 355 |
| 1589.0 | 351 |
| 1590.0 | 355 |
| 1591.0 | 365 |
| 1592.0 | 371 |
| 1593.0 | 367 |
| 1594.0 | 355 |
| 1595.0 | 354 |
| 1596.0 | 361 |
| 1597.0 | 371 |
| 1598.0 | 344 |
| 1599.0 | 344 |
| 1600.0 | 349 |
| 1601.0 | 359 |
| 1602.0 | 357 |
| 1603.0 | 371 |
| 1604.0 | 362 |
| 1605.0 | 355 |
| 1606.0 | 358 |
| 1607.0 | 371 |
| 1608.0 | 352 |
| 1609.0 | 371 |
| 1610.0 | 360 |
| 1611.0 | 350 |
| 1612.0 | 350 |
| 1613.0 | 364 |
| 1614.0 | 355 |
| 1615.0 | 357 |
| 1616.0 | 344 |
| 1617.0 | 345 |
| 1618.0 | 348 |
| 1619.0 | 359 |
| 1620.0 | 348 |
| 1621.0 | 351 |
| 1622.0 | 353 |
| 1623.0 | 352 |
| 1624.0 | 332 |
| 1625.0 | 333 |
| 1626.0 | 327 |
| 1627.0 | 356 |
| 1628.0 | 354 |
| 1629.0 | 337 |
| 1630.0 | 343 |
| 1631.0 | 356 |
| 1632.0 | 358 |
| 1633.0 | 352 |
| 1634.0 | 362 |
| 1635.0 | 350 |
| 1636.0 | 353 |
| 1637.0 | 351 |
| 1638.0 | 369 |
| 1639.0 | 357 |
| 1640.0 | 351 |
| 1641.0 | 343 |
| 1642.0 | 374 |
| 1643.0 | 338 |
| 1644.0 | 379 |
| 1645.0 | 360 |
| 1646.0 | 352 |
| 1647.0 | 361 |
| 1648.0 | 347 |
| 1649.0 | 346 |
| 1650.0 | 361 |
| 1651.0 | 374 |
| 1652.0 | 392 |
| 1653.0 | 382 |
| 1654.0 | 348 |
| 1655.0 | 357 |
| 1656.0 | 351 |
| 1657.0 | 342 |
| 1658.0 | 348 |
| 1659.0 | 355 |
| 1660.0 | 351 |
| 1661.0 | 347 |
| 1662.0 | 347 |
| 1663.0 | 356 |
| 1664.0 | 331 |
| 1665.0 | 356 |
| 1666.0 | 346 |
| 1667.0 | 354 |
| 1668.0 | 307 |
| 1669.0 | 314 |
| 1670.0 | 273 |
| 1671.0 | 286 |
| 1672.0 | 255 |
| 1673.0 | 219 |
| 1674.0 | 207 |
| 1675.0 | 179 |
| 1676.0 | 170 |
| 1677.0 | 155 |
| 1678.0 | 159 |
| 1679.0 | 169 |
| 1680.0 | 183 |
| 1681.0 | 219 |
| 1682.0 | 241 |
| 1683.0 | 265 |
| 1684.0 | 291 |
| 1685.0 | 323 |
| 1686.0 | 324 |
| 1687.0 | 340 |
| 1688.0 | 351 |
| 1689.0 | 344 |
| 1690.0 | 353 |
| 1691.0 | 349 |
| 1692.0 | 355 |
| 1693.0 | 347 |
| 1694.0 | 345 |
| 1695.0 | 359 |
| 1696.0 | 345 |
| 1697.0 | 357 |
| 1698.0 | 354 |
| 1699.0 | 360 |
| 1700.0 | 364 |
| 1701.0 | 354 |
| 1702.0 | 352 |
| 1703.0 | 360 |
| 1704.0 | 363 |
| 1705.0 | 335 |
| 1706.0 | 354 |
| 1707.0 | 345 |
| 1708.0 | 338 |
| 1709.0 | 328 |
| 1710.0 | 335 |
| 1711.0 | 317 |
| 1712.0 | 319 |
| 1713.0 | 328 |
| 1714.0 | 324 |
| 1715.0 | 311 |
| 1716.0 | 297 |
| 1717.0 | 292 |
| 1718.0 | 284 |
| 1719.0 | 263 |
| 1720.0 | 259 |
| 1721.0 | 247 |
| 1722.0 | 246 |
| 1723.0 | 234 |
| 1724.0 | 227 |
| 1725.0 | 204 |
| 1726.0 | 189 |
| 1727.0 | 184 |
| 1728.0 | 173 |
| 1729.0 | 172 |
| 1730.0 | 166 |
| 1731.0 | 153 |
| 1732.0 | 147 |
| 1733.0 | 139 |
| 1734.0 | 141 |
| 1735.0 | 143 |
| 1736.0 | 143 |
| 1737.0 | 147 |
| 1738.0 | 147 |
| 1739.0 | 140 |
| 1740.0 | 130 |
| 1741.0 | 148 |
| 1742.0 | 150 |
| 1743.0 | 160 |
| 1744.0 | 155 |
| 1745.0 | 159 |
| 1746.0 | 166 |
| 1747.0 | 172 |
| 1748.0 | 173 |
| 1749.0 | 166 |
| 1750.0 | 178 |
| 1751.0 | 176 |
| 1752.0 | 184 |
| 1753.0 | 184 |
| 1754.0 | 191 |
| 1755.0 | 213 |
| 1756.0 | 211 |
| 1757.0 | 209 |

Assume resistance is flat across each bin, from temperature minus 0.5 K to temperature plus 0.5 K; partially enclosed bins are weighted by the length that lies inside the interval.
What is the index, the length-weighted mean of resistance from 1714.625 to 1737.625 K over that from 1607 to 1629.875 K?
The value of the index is 0.59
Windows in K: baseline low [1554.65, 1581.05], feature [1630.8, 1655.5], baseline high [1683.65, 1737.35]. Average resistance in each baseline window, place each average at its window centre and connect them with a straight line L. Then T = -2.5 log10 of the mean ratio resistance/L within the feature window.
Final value -0.145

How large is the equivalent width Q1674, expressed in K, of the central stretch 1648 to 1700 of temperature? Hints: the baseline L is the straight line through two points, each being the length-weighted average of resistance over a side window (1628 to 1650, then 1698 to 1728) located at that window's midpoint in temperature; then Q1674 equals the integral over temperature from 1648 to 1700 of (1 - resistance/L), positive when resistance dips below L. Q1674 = 2.65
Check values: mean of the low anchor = 354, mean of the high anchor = 299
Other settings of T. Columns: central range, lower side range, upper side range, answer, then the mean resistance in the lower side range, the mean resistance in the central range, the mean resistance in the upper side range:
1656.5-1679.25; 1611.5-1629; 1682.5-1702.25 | 0.20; 348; 285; 341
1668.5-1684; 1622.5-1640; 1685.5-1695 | 0.49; 350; 222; 346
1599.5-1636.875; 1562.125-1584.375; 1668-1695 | -0.12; 347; 353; 272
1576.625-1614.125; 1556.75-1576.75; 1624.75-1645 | -0.03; 344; 358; 353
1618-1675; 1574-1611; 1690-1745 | -0.08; 357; 341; 261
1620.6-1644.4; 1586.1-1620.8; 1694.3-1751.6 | -0.07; 356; 351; 244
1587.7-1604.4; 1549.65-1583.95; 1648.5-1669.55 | -0.03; 348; 358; 351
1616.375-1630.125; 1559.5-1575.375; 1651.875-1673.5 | -0.03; 343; 346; 332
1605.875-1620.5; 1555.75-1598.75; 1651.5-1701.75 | -0.06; 351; 355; 310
